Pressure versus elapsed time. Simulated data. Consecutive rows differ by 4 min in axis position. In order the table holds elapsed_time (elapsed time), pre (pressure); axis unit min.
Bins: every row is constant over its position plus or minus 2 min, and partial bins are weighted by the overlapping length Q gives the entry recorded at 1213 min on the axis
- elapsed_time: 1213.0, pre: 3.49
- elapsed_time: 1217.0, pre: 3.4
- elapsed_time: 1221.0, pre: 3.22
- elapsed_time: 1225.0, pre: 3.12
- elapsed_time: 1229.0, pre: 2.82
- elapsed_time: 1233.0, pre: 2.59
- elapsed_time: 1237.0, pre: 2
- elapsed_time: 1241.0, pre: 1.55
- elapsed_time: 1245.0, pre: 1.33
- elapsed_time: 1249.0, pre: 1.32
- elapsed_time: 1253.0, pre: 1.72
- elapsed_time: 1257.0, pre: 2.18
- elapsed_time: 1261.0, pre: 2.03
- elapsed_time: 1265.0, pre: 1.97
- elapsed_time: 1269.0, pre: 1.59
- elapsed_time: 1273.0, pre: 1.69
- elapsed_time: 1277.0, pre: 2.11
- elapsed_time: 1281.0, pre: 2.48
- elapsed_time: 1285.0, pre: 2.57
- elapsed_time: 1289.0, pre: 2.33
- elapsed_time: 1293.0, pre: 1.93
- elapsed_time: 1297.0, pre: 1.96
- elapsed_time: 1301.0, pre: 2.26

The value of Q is 3.49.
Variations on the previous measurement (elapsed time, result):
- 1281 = 2.48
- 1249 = 1.32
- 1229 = 2.82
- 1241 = 1.55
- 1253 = 1.72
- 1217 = 3.4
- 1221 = 3.22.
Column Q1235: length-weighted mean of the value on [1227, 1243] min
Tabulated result 2.24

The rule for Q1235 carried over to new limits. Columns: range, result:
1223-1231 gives 2.97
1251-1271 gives 1.9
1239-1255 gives 1.48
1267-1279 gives 1.8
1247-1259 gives 1.74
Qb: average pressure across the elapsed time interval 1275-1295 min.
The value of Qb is 2.28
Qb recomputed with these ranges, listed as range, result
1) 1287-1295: 2.13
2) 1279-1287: 2.52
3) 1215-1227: 3.25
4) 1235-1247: 1.63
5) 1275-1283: 2.29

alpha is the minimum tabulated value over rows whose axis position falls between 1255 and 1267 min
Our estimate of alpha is 1.97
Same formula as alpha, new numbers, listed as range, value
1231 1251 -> 1.32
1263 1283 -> 1.59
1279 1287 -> 2.48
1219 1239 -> 2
